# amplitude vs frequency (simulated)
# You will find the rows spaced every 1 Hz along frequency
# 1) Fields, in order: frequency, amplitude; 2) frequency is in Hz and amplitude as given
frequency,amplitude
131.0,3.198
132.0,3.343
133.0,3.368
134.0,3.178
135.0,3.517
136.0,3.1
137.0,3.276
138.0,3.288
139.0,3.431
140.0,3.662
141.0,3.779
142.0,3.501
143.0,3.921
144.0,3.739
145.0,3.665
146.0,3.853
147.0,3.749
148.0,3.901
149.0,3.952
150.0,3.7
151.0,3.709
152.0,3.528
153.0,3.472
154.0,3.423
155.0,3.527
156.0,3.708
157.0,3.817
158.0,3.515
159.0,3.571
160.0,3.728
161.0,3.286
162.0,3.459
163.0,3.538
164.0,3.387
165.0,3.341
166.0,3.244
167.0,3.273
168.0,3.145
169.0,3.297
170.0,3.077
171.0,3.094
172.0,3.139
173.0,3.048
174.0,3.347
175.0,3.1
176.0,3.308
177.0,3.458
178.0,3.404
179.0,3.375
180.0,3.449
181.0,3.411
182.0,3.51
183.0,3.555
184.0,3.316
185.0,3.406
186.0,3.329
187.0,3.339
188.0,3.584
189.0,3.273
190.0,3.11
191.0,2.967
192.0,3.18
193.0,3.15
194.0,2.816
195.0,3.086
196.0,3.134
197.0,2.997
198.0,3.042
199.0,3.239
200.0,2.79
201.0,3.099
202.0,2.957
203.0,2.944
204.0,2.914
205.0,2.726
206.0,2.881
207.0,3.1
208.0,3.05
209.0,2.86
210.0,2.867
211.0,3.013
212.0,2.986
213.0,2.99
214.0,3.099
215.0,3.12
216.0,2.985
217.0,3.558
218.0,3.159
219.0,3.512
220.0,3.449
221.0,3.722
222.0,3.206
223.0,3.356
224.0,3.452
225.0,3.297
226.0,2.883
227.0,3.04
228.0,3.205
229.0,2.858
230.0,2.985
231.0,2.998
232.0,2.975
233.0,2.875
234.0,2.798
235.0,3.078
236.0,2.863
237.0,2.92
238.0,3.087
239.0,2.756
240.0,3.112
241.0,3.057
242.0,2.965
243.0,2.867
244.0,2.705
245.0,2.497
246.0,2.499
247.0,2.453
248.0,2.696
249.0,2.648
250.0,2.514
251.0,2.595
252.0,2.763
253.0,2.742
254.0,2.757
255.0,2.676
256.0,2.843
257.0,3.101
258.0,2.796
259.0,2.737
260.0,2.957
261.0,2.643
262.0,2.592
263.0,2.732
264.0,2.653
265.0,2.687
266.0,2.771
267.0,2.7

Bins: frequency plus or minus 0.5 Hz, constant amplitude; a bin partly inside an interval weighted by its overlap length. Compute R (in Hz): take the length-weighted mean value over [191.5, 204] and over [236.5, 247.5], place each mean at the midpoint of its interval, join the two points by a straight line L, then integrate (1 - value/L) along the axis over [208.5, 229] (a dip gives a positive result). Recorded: -1.8 Hz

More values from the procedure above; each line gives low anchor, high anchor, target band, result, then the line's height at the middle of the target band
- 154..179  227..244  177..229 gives -0.4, 3.15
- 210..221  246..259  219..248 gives -0.4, 2.96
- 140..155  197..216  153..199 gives 0.5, 3.35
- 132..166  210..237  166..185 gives 0.6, 3.4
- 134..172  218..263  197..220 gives 0.6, 3.14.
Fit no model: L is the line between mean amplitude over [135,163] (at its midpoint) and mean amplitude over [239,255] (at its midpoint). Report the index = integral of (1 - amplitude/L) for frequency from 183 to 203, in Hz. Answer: 0.34 Hz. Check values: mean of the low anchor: 3.6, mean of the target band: 3.15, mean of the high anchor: 2.72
